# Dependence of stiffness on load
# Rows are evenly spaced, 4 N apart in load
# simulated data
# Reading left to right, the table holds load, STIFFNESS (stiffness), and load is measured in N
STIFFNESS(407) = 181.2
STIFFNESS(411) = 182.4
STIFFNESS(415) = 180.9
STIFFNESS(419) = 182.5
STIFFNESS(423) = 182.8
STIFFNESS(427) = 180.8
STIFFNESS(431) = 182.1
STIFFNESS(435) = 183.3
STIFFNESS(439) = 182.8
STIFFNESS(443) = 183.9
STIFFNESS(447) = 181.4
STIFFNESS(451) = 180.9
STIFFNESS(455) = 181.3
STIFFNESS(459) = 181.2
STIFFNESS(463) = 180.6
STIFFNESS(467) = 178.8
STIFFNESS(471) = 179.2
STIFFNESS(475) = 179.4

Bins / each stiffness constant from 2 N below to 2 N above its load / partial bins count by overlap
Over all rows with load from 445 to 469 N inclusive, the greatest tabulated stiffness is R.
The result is 181.4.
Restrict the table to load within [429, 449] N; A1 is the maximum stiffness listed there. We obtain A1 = 183.9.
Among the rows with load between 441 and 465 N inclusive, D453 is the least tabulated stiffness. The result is 180.6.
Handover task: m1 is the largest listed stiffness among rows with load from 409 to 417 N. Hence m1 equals 182.4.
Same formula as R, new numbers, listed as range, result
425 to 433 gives 182.1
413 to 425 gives 182.8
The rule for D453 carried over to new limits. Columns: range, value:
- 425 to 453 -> 180.8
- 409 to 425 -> 180.9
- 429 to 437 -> 182.1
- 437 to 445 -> 182.8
